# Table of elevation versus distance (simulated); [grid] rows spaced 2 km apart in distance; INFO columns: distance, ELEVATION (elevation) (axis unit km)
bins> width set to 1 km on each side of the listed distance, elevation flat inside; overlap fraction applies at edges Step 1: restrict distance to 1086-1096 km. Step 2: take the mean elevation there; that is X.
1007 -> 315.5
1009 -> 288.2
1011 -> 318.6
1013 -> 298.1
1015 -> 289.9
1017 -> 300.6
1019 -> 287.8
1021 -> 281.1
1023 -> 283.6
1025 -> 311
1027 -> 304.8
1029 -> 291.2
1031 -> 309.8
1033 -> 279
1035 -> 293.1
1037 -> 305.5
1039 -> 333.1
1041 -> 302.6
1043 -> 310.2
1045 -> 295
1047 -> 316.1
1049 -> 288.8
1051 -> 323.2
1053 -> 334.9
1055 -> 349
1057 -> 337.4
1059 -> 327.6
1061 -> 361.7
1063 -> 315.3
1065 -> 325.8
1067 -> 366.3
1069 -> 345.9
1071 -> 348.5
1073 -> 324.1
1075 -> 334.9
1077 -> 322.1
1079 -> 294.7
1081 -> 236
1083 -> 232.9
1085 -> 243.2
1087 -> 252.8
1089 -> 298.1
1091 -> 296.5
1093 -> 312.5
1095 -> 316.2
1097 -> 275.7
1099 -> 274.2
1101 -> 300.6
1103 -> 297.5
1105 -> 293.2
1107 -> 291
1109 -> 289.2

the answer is 295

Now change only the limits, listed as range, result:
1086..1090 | 275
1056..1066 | 334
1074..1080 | 317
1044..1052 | 306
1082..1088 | 243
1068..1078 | 335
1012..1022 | 292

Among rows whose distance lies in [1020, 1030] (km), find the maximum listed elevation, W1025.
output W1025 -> 311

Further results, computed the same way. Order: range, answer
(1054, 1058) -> 349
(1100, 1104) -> 300.6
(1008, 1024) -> 318.6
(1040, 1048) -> 316.1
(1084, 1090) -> 298.1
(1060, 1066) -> 361.7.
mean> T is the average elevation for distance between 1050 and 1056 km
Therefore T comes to 336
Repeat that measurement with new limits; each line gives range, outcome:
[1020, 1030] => 294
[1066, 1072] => 354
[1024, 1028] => 308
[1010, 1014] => 308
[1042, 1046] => 303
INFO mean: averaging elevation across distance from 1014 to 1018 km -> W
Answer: 295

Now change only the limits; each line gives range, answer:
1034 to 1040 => 311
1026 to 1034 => 296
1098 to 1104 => 291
